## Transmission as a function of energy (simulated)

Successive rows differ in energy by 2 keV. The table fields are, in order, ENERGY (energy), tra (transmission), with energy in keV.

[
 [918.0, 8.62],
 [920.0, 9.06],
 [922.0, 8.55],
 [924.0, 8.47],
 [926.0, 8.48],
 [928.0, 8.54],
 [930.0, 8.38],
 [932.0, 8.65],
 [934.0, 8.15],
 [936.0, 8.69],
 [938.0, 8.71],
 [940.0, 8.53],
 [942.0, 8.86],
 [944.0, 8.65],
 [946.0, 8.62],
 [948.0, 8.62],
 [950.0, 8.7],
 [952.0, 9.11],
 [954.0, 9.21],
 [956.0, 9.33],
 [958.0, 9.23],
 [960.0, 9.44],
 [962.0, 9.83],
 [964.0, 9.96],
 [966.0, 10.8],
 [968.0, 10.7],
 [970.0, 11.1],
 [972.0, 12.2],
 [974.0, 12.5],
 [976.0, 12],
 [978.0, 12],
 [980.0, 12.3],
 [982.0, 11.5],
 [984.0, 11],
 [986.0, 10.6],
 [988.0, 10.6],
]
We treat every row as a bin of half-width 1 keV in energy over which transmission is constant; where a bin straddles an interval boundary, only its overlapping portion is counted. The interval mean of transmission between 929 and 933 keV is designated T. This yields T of 8.52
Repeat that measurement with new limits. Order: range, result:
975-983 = 11.9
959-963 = 9.63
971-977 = 12.2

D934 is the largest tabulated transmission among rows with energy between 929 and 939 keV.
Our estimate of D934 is 8.71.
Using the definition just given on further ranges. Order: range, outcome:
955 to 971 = 11.1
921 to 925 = 8.55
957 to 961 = 9.44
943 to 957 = 9.33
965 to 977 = 12.5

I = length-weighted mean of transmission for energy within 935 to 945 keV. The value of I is 8.69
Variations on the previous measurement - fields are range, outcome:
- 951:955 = 9.16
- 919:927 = 8.64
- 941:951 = 8.69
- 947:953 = 8.81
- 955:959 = 9.28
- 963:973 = 11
